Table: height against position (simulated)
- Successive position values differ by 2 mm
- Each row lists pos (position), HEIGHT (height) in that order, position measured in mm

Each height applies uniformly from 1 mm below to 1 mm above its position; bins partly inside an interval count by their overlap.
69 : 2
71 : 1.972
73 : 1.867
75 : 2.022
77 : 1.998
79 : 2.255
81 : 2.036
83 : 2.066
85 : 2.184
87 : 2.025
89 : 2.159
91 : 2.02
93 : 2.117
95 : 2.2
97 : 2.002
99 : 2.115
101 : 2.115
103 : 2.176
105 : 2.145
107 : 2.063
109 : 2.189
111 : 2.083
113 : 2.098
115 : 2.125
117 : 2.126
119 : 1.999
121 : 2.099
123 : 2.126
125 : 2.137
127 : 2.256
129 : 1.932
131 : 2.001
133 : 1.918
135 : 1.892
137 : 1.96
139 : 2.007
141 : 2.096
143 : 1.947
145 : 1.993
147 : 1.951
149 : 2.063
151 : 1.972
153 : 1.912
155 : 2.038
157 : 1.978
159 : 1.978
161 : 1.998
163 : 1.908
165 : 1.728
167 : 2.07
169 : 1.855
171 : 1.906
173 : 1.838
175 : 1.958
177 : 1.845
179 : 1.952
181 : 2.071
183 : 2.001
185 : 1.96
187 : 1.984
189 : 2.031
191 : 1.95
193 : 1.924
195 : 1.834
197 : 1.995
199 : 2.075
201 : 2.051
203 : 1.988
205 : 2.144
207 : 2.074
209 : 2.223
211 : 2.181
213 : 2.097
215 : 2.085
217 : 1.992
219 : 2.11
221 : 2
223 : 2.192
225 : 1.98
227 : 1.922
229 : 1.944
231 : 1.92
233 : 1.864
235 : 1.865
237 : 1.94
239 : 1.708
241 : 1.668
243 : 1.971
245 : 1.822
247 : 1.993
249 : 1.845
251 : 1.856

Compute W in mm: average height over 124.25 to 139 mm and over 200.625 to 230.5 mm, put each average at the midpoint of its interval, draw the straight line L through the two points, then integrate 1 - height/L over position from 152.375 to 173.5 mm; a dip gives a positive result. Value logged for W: 1.0 mm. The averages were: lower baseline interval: 2.01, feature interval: 1.93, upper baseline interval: 2.06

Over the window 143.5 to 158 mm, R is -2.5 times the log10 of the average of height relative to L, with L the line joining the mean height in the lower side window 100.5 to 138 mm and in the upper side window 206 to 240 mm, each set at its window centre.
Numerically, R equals 0.04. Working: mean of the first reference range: 2.08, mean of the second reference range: 2.01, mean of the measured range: 1.99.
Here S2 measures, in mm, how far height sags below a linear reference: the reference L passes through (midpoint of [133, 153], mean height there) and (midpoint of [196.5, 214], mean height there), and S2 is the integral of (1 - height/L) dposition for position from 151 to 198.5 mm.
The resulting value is 2.1 mm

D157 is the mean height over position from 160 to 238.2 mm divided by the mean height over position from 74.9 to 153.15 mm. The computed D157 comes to 0.96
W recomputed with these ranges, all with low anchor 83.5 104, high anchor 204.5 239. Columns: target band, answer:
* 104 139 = 0.4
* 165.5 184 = 1.0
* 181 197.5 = 0.6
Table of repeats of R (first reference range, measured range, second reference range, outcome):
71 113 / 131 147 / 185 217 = 0.050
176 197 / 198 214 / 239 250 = -0.100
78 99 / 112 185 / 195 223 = 0.052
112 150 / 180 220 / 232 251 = -0.064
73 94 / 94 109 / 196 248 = -0.028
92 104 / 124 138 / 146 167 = 0.008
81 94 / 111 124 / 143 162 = -0.028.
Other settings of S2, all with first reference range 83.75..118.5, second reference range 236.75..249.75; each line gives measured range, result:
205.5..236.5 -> -2.4 mm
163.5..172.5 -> 0.4 mm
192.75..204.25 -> -0.3 mm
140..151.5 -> 0.1 mm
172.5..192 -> 0.0 mm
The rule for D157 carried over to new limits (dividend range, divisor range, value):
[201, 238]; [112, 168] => 1.01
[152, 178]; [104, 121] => 0.91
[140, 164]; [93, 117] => 0.94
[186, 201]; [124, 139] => 0.98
